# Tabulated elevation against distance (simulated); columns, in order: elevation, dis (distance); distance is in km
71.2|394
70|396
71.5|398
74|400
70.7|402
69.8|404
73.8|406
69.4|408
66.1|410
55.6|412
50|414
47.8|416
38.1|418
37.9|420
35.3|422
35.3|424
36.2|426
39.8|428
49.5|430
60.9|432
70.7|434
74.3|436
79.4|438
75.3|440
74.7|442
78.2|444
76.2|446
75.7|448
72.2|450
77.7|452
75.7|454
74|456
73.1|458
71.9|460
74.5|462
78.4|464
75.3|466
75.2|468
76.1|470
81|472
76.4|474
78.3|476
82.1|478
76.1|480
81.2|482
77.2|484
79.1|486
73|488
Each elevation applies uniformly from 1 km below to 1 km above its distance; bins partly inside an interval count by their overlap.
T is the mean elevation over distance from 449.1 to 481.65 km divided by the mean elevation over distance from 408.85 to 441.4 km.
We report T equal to 1.42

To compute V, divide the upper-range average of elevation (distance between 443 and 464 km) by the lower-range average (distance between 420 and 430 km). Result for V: 2.0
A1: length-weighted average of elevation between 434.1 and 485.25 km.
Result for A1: 76.3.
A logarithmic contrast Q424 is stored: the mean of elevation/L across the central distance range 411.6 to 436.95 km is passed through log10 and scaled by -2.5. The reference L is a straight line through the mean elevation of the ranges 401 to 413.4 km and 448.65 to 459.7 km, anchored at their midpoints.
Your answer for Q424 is 0.399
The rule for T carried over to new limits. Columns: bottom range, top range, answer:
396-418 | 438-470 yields 1.18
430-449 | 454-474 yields 1.04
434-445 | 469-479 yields 1.04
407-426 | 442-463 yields 1.57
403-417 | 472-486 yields 1.27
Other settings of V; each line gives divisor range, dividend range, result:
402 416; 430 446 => 1.14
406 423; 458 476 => 1.48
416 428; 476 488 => 2.08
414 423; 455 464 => 1.81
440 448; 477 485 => 1.04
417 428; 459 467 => 2.04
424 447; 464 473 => 1.21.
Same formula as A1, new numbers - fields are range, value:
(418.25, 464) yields 64.3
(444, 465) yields 75.1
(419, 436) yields 47.4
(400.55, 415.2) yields 65.1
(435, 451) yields 75.8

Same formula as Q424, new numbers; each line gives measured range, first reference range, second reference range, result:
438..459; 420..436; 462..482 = -0.22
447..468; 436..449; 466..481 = 0.03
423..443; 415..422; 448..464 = -0.10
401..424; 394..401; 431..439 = 0.29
